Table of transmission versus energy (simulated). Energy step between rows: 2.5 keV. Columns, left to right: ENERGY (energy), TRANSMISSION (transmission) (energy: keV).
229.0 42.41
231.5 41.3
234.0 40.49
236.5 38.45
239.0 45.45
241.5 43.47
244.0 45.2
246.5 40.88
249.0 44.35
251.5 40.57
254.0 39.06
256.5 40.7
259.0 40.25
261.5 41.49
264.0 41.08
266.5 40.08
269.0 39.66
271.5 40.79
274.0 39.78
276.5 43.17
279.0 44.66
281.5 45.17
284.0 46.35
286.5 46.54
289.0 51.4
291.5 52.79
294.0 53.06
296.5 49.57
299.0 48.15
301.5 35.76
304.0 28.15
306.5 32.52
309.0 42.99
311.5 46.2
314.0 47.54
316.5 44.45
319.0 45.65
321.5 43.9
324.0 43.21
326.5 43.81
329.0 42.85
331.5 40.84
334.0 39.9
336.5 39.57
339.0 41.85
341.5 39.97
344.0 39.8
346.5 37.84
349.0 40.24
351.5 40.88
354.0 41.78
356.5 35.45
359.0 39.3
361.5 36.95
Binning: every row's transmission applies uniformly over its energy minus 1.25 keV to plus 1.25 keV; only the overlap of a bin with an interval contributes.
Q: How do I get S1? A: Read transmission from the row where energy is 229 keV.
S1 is 42.41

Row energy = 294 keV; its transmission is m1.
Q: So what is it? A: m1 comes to 53.06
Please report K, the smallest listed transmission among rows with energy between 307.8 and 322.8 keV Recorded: 42.99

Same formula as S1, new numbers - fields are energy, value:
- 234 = 40.49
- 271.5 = 40.79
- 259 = 40.25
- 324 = 43.21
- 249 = 44.35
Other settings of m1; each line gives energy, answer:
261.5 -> 41.49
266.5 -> 40.08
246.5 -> 40.88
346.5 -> 37.84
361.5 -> 36.95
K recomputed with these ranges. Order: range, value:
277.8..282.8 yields 44.66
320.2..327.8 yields 43.21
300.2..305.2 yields 28.15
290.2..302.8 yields 35.76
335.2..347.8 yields 37.84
